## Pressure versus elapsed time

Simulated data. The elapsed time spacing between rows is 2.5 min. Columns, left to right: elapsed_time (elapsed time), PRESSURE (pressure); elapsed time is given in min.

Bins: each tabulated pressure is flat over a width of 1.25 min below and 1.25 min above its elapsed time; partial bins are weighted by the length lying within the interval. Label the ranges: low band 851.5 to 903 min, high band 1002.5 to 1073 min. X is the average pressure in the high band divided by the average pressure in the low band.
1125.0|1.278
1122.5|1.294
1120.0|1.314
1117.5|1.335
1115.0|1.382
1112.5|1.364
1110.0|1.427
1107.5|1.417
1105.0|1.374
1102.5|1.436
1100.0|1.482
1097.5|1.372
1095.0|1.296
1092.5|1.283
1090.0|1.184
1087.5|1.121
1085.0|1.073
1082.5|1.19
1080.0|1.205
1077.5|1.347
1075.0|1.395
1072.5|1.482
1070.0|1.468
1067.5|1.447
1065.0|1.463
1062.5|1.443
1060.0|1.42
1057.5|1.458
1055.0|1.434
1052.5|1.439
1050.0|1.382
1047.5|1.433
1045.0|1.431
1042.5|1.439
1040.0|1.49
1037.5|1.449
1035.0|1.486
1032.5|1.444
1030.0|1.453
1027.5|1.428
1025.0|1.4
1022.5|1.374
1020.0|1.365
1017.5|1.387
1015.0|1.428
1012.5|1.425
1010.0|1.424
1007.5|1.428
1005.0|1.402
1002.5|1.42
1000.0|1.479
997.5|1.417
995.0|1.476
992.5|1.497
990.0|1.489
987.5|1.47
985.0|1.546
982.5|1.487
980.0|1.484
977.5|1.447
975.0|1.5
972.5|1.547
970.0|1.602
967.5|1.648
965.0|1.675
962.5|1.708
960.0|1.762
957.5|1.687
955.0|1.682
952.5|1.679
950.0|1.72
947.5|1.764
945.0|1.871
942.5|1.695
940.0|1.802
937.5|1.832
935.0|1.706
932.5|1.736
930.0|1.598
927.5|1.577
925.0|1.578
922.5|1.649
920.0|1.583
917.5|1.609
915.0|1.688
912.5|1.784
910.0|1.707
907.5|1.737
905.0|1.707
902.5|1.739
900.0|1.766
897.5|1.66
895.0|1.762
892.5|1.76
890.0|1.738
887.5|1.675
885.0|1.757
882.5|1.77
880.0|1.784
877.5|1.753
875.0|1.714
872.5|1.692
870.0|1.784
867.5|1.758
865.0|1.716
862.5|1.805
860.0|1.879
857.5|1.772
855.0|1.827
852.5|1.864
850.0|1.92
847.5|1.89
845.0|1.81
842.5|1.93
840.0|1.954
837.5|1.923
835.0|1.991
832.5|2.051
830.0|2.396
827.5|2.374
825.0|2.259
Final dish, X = 0.8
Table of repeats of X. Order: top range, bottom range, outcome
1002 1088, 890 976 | 0.83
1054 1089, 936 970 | 0.78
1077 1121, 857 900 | 0.75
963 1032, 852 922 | 0.85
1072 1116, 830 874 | 0.71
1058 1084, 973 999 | 0.93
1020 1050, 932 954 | 0.82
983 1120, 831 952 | 0.79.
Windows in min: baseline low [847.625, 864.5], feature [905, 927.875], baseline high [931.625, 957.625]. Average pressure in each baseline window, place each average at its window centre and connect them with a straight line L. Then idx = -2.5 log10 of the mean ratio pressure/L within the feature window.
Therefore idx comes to 0.07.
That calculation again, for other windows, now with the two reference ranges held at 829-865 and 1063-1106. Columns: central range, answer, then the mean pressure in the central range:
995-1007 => 0.08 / 1.43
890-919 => 0.04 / 1.72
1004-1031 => 0.07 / 1.41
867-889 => 0.06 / 1.74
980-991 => 0.06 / 1.5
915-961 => 0.00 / 1.7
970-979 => 0.06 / 1.51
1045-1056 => -0.01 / 1.42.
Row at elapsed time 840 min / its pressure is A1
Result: 1.954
